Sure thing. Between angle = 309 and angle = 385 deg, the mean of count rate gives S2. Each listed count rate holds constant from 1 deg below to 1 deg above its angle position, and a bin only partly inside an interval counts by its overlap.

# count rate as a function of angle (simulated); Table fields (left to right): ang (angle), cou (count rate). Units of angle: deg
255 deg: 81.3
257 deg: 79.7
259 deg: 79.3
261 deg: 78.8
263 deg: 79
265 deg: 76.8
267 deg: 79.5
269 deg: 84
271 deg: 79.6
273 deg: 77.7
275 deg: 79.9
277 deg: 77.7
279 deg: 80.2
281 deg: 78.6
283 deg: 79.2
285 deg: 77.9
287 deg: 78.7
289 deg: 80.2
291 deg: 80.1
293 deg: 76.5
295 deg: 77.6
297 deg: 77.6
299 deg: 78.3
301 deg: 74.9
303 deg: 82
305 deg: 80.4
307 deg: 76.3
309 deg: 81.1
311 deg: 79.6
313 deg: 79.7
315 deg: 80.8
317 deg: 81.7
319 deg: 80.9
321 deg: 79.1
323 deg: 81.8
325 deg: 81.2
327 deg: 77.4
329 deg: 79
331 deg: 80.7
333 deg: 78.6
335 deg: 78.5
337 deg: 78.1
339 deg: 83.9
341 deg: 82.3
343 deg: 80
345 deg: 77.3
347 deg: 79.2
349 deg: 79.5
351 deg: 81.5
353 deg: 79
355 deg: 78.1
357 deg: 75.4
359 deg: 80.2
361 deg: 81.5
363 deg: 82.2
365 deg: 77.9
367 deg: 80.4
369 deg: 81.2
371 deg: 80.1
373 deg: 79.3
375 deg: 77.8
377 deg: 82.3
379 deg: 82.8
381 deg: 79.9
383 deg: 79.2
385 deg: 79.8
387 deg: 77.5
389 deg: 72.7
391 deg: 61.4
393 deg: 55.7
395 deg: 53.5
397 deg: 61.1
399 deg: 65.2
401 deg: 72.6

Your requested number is 80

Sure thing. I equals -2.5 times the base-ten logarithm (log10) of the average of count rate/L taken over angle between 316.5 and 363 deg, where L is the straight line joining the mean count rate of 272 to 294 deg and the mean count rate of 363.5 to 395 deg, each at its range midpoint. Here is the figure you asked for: -0.04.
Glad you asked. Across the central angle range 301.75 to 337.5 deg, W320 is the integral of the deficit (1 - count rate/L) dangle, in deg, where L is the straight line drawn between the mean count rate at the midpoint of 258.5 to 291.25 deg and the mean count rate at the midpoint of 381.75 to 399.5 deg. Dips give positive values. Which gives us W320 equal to -2.4 deg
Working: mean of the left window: 79.2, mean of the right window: 67.6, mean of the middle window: 79.8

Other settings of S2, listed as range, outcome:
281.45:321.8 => 79.1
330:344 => 80.3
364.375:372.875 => 79.9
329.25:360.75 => 79.5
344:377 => 79.5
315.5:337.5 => 79.8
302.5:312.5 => 79.8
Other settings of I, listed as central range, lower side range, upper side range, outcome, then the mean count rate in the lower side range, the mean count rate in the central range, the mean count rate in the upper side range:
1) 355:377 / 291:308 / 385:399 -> -0.16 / 78.1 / 79.7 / 64.9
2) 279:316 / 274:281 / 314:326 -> 0.01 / 79.2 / 78.9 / 80.9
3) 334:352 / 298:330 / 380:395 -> -0.05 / 79.6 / 80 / 71.1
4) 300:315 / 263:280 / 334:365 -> 0.00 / 79.4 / 79.3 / 79.7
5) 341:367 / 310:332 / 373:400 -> -0.05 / 80.2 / 79.5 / 71.7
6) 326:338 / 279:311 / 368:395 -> -0.02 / 78.7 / 78.7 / 75.3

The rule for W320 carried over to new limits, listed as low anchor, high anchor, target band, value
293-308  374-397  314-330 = -0.75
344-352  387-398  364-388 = -3.94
